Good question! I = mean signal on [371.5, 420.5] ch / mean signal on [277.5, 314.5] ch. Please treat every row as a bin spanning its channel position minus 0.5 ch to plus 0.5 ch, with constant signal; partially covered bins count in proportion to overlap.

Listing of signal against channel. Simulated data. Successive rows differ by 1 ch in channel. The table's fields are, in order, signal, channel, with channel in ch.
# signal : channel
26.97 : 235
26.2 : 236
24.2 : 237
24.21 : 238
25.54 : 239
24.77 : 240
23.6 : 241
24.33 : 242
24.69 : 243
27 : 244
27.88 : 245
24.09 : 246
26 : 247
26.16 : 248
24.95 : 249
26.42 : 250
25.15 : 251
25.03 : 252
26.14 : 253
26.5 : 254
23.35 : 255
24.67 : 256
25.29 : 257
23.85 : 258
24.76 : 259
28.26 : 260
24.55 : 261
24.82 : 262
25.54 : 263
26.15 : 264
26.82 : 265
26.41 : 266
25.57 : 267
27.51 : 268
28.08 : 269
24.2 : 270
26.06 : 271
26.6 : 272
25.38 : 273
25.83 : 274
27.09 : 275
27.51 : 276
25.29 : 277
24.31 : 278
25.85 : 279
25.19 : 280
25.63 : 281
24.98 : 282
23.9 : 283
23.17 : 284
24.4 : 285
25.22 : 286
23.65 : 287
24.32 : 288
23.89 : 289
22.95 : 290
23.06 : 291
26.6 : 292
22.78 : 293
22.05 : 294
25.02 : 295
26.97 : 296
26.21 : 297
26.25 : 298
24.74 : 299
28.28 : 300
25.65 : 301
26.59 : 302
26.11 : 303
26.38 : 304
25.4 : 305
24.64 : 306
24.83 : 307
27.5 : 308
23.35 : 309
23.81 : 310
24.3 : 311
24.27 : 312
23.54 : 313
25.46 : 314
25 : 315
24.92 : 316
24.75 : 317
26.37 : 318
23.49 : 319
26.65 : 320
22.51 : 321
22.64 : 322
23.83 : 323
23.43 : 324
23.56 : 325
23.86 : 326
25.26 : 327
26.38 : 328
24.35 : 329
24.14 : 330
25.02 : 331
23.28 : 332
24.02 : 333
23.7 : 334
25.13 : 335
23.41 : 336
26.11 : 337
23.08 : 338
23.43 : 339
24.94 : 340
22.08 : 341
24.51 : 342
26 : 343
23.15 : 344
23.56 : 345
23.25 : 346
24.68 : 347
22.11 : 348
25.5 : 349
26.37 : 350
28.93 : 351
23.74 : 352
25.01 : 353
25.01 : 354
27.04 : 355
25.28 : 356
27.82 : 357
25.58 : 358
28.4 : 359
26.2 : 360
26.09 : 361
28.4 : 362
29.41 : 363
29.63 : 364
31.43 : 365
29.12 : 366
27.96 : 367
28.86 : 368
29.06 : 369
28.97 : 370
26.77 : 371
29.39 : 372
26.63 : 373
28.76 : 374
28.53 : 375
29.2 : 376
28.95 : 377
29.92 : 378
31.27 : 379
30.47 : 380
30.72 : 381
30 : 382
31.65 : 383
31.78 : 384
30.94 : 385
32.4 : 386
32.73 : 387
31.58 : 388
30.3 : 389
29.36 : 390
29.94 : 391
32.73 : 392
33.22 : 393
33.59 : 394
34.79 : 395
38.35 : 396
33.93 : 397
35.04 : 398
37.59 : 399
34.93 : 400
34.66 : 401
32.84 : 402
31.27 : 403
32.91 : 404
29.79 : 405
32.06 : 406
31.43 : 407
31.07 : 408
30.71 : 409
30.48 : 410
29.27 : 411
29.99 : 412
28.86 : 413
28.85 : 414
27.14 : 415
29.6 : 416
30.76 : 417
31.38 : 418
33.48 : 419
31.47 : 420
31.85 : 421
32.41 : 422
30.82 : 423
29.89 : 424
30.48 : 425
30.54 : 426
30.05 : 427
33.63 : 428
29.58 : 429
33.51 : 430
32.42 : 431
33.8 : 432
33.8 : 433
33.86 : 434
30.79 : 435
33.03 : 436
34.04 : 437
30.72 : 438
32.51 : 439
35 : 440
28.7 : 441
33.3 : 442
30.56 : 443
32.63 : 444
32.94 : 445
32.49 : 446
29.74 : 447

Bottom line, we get 1.26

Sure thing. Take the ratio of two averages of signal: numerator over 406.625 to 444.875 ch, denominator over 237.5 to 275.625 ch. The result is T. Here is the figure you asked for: 1.23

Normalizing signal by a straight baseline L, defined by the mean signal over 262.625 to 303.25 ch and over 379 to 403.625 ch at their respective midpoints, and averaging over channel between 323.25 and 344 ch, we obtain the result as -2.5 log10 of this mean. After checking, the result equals 0.187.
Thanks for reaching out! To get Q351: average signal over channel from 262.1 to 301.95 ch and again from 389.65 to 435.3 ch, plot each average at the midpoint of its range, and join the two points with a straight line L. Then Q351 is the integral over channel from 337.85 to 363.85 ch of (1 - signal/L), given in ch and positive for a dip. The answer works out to 3.1 ch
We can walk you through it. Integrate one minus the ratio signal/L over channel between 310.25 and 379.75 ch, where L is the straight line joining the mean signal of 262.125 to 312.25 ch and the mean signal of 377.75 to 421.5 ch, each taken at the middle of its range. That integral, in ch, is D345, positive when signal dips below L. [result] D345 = 6.8 ch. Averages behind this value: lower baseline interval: 25.3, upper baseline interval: 31.8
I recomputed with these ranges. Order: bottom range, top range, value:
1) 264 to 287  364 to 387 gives 1.16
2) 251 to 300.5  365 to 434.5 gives 1.23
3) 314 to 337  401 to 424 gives 1.27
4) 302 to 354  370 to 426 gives 1.27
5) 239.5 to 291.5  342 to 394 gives 1.12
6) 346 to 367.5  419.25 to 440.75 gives 1.20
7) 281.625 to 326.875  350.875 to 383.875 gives 1.15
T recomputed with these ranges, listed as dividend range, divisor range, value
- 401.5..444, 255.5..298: 1.24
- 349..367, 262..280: 1.04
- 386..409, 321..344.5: 1.36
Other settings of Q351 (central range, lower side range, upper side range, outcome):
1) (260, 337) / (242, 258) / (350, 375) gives 3.9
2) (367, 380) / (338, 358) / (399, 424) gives -0.7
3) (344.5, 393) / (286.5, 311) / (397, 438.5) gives 1.0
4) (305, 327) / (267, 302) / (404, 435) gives 1.8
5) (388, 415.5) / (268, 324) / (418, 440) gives -1.3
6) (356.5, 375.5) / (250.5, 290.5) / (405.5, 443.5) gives 0.5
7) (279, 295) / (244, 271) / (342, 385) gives 1.3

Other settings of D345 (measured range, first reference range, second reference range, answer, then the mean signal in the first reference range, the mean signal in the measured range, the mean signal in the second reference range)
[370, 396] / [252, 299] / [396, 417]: -0.11 ch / 25.3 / 30.7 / 31.8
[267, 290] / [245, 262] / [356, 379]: 0.64 ch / 25.4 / 25.3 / 28.4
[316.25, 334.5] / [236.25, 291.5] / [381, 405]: 2.88 ch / 25.3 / 24.3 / 32.8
